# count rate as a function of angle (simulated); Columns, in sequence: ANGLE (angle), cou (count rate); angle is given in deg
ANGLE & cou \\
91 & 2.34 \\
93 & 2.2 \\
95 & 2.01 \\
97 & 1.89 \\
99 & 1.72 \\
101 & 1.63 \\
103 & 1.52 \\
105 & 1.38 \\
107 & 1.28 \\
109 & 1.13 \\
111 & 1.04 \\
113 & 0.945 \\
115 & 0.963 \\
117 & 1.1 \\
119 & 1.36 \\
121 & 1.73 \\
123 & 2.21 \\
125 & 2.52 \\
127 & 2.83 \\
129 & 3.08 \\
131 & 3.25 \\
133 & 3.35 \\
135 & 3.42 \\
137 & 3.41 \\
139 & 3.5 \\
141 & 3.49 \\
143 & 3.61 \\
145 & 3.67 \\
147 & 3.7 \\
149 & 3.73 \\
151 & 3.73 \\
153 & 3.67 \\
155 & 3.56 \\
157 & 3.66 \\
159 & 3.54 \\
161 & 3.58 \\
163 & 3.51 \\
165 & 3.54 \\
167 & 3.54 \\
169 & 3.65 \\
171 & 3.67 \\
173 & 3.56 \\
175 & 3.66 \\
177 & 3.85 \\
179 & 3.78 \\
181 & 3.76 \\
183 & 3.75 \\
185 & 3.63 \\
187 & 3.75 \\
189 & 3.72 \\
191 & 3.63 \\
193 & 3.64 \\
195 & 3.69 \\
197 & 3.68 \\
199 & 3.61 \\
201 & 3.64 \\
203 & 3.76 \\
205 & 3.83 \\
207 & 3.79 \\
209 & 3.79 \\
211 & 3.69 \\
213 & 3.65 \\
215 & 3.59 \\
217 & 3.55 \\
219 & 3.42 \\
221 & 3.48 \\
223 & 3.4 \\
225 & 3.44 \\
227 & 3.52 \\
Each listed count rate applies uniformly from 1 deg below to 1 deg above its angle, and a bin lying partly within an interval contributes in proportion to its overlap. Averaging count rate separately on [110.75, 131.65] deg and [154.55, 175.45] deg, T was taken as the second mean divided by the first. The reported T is 1.9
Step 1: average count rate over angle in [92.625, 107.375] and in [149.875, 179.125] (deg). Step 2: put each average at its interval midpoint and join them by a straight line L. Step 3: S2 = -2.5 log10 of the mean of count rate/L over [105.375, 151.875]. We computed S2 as 0.048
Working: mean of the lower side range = 1.7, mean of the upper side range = 3.63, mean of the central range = 2.55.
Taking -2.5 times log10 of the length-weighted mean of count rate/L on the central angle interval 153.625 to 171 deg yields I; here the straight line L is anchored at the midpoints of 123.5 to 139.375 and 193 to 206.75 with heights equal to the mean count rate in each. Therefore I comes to -0.06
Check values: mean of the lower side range 3.13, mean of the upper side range 3.7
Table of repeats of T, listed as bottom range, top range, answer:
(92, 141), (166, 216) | 1.77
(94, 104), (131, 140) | 1.94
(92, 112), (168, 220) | 2.33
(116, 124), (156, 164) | 2.23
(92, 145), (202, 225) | 1.64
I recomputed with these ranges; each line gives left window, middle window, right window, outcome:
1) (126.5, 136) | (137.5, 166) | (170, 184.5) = -0.05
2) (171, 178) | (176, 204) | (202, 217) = 0.00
